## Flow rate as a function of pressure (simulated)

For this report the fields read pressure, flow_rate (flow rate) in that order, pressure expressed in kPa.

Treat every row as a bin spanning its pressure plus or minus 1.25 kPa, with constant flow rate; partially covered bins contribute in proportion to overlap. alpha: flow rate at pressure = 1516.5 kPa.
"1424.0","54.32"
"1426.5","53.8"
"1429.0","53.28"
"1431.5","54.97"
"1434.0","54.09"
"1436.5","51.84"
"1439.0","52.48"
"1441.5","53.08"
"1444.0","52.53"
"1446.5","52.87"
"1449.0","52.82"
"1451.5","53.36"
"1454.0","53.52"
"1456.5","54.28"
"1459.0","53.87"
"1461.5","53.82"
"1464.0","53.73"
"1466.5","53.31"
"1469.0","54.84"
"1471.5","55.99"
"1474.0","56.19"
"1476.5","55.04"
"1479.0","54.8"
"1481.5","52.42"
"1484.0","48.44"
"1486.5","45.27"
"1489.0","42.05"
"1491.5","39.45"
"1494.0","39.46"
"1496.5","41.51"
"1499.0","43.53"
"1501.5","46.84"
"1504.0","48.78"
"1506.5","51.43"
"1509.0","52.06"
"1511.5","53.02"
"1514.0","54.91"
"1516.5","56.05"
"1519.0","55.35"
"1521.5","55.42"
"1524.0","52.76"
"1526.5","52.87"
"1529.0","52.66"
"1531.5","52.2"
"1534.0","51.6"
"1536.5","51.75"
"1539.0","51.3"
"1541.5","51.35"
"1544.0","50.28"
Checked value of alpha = 56.05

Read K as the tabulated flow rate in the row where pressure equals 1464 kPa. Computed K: 53.73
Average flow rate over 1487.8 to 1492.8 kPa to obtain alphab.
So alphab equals 40.7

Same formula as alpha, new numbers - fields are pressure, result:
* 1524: 52.76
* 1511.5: 53.02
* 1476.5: 55.04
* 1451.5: 53.36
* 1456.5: 54.28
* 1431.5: 54.97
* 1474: 56.19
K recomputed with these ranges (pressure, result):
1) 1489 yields 42.05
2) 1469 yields 54.84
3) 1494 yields 39.46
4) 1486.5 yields 45.27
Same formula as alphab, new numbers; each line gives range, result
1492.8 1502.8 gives 42.9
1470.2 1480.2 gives 55.5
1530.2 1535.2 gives 51.9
